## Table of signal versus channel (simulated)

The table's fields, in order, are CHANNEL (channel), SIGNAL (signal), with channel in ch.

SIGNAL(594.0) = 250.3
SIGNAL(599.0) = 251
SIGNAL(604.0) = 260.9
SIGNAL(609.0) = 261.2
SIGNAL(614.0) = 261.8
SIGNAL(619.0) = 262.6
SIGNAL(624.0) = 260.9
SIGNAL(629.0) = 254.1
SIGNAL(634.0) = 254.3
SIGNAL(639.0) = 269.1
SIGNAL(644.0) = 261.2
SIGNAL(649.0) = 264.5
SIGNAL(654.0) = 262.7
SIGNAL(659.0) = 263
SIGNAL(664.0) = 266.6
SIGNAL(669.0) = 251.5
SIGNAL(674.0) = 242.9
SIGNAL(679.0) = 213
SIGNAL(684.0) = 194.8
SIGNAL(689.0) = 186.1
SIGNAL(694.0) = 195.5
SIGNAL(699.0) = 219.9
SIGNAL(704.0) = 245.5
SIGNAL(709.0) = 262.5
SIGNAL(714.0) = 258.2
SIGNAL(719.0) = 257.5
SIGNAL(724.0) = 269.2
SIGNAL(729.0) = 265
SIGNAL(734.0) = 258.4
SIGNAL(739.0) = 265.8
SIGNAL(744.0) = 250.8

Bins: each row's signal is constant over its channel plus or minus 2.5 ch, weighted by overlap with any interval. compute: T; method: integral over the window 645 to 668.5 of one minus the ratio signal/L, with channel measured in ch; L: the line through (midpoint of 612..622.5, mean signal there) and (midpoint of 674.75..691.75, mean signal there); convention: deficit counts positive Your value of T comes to -3.8 ch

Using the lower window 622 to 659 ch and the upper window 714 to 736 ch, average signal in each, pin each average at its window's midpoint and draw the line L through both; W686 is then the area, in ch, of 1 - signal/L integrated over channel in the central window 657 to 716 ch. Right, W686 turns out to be 6.5 ch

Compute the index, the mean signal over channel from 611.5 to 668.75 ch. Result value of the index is 261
